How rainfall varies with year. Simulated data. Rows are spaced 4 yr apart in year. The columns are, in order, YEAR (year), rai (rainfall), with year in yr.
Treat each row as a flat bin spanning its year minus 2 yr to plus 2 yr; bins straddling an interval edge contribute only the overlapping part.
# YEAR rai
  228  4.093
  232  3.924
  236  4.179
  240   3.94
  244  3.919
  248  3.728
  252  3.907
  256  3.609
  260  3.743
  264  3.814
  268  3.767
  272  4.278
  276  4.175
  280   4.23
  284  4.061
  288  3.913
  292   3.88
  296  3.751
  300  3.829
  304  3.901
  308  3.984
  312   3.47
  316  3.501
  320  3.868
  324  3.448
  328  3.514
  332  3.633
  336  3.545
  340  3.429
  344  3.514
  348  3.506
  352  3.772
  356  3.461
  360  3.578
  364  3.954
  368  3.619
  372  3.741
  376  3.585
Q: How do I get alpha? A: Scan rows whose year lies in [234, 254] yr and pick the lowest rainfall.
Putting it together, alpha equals 3.728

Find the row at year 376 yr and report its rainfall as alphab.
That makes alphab 3.585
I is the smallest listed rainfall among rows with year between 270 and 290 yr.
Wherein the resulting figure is 3.913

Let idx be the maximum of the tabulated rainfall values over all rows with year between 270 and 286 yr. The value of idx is 4.278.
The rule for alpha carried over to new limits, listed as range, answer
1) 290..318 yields 3.47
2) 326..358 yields 3.429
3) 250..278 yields 3.609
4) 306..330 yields 3.448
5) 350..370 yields 3.461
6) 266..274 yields 3.767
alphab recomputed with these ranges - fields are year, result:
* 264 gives 3.814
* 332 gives 3.633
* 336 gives 3.545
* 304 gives 3.901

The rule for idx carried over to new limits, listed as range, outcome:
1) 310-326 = 3.868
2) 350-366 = 3.954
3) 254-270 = 3.814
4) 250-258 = 3.907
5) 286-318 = 3.984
